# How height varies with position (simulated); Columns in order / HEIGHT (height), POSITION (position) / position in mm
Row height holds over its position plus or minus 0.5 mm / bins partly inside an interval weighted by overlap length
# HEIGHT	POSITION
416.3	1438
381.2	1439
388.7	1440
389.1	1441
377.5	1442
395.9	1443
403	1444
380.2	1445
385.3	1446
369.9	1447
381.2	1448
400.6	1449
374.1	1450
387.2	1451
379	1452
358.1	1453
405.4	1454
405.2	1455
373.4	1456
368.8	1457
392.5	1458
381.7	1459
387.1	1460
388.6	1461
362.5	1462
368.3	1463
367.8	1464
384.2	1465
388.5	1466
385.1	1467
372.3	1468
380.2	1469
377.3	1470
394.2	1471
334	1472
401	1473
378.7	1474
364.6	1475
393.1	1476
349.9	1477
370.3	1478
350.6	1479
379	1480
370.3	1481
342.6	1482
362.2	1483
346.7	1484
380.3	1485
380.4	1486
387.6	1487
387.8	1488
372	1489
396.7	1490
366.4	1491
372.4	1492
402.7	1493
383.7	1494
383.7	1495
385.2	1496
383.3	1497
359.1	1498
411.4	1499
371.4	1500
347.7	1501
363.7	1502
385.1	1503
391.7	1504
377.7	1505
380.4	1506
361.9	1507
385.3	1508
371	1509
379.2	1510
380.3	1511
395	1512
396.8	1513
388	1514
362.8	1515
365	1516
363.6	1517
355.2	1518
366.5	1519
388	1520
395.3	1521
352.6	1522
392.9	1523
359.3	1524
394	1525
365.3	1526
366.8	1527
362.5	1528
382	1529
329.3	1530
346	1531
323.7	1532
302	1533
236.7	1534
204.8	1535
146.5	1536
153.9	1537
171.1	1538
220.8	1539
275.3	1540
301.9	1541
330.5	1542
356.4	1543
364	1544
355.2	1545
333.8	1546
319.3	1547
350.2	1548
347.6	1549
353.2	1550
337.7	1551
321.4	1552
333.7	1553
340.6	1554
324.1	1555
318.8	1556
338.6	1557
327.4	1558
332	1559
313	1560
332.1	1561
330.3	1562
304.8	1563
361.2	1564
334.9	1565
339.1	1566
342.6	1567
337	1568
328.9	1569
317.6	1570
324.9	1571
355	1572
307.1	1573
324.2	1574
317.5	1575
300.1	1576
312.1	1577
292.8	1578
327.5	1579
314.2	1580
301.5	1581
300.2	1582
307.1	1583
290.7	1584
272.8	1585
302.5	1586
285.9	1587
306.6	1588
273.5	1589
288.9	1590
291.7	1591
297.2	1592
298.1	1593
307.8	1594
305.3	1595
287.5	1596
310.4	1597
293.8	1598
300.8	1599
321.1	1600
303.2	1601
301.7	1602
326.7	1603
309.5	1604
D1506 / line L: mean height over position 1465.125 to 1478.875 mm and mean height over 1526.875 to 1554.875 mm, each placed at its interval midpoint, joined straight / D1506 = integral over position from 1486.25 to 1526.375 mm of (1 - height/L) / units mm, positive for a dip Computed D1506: -4.47 mm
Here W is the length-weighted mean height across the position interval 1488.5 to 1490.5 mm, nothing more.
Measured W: 384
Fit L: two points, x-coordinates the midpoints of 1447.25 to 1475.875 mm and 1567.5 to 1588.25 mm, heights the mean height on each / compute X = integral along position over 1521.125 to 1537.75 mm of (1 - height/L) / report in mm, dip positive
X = 1.3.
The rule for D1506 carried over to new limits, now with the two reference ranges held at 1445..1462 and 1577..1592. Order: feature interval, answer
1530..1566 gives 1.43 mm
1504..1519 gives -1.35 mm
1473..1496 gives -0.76 mm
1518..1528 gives -1.08 mm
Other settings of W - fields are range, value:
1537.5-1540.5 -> 222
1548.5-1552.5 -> 340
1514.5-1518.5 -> 362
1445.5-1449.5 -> 384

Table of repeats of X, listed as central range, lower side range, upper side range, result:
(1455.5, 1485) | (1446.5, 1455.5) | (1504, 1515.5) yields 0.78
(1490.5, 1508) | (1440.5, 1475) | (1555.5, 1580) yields -0.87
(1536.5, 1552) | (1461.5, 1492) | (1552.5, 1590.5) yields 1.29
